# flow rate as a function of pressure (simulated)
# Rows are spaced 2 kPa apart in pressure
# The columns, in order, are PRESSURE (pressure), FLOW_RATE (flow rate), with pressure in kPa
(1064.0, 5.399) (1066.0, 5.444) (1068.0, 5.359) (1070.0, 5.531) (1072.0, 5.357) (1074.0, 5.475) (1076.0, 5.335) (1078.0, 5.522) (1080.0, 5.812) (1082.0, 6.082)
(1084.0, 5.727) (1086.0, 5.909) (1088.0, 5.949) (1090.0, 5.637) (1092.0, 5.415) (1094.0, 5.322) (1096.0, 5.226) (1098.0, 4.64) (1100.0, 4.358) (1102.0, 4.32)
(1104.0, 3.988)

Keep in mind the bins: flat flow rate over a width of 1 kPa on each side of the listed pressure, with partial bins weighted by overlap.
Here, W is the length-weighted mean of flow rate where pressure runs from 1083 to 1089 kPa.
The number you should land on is 5.86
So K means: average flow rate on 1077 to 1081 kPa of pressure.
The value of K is 5.67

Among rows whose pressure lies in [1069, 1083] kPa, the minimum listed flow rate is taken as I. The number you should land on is 5.335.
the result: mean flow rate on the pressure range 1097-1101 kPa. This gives 4.5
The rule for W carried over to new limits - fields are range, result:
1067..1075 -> 5.43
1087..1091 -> 5.79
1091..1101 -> 4.99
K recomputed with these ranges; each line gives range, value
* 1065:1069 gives 5.4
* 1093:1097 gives 5.27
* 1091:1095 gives 5.37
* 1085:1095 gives 5.65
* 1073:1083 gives 5.65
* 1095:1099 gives 4.93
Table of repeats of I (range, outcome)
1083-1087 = 5.727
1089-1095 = 5.322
